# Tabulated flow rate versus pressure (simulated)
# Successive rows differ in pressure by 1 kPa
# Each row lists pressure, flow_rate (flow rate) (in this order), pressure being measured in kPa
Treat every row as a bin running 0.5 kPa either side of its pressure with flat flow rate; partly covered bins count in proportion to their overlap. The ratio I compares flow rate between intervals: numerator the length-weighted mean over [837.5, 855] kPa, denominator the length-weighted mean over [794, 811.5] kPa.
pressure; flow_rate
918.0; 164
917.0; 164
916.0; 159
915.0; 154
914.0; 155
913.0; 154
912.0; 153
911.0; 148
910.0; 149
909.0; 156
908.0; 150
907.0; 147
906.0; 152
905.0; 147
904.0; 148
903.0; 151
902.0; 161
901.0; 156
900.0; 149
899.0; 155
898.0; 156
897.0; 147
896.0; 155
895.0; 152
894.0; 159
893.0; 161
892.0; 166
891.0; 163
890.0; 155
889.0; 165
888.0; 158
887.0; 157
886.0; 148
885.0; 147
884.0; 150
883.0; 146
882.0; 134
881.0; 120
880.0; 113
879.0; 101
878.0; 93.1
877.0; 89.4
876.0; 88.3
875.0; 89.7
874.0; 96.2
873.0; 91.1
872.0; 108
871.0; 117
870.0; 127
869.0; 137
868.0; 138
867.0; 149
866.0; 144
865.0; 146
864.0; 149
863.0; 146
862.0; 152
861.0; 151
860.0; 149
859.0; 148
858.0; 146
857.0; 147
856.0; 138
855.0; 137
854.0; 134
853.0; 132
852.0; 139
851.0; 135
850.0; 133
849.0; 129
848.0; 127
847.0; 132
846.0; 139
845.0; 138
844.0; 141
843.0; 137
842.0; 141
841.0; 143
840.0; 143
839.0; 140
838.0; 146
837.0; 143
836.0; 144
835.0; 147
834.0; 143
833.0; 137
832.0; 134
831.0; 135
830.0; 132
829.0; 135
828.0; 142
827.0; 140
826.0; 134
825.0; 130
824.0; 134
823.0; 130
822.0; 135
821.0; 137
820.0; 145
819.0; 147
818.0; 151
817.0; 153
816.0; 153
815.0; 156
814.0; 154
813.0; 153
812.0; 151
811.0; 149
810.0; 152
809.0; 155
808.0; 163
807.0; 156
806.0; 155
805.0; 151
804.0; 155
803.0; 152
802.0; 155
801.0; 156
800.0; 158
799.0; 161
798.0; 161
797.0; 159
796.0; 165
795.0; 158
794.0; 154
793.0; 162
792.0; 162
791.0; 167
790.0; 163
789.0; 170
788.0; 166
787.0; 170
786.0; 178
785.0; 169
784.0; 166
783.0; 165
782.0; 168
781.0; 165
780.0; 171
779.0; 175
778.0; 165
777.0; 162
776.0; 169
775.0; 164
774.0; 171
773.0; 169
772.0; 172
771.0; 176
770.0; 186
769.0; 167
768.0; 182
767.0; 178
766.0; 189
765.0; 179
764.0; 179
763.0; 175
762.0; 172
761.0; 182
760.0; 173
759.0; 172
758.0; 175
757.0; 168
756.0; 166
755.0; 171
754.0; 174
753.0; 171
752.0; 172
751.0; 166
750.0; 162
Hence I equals 0.9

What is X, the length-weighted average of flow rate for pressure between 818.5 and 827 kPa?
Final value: 137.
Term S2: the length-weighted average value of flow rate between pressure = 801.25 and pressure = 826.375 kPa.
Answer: 148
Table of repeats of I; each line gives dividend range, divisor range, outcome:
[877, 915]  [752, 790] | 0.86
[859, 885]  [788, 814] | 0.80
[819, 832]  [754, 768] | 0.78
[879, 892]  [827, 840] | 1.04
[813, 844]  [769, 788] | 0.83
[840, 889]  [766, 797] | 0.79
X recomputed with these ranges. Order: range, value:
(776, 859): 150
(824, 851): 138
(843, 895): 135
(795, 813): 156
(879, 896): 148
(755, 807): 168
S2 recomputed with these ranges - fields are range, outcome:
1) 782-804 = 163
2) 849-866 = 142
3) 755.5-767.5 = 176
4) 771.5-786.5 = 169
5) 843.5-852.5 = 135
